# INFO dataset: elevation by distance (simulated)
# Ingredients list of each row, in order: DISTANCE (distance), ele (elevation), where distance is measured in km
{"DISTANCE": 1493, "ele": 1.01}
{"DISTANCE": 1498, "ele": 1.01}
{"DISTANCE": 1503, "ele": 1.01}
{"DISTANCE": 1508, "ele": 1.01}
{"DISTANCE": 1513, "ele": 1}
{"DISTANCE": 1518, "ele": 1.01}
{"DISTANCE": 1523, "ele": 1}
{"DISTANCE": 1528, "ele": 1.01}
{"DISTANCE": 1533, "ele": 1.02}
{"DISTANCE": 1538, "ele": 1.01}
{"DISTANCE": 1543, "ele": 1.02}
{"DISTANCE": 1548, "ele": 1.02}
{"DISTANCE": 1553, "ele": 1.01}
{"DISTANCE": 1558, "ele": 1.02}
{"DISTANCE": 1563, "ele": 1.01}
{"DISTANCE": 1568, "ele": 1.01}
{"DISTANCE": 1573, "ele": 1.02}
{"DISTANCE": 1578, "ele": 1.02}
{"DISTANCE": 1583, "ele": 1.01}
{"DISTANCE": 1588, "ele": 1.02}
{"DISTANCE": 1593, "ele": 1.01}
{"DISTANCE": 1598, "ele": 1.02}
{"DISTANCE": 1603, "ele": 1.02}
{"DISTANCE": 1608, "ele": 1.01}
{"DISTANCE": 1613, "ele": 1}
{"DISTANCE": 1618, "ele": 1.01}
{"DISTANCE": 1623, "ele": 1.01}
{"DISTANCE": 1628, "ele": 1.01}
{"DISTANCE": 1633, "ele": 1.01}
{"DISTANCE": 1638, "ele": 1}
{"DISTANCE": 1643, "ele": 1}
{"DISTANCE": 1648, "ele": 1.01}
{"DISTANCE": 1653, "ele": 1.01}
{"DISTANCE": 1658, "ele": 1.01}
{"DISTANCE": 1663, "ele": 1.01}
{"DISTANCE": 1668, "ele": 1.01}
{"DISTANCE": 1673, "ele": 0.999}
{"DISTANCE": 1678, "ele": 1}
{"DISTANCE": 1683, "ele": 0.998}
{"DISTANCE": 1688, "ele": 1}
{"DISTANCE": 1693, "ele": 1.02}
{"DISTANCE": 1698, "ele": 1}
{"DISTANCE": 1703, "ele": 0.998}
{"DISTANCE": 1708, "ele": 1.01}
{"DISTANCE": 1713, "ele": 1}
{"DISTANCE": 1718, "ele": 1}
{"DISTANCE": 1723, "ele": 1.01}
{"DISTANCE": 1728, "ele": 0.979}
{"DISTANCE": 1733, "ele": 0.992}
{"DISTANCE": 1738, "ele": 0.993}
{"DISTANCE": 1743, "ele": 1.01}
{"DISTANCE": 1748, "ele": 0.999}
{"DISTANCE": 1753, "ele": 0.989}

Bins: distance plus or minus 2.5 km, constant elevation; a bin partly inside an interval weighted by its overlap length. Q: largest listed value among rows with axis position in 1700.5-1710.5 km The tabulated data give 1.01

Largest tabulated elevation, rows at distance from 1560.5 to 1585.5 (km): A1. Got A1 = 1.02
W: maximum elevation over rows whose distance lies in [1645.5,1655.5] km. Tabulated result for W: 1.01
